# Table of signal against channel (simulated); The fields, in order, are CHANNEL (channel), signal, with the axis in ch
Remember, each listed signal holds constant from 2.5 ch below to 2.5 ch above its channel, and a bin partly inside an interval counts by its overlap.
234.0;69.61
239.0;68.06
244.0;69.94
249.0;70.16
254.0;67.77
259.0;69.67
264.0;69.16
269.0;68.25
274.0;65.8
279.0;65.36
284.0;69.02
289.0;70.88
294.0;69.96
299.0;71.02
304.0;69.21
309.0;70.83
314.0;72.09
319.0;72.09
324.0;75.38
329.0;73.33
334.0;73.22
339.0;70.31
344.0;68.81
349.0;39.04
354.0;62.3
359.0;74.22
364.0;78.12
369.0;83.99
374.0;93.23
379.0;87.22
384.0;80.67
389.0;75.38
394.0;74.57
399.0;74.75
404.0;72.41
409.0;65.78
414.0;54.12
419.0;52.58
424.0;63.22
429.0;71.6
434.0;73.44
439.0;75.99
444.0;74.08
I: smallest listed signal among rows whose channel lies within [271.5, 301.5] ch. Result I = 65.36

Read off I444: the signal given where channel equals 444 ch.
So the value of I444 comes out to 74.08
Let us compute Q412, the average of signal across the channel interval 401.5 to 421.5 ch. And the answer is 61.2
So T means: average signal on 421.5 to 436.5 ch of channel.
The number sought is 69.4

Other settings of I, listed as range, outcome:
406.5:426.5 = 52.58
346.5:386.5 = 39.04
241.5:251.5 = 69.94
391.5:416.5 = 54.12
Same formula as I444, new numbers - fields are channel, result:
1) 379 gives 87.22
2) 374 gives 93.23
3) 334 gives 73.22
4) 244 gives 69.94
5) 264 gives 69.16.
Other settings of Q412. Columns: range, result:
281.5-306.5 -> 70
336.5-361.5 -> 62.9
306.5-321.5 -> 71.7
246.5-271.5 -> 69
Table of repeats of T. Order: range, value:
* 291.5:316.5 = 70.6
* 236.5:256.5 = 69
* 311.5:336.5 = 73.2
